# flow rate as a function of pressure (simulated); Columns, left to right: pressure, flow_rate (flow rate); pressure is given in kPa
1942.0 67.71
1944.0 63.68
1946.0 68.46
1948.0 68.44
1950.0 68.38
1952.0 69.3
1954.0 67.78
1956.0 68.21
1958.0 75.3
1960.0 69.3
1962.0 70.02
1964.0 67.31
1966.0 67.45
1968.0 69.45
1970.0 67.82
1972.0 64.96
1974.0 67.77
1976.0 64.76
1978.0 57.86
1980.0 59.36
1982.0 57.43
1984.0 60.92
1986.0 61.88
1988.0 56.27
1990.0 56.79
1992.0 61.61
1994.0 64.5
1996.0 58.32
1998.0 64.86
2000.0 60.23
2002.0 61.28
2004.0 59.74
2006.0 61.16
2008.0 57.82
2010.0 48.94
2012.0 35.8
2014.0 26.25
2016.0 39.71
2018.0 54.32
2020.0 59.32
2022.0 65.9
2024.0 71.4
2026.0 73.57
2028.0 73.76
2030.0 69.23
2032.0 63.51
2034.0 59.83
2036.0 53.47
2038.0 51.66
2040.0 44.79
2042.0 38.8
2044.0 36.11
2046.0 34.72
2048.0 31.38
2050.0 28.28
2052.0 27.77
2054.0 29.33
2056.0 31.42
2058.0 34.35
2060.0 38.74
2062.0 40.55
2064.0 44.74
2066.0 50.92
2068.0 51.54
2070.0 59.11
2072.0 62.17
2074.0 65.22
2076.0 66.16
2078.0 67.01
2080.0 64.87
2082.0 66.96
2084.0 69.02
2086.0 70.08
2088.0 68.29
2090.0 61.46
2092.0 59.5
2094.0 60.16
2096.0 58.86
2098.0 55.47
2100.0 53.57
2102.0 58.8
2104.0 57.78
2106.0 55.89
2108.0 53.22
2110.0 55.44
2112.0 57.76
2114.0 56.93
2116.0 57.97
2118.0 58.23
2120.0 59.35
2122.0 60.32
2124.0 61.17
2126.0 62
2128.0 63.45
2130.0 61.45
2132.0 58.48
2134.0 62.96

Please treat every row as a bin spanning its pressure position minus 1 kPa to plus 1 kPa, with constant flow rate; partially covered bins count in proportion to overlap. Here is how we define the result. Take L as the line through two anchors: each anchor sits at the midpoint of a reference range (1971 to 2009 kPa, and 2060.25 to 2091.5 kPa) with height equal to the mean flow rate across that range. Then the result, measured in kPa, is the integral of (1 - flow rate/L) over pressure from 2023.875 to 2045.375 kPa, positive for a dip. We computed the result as 1.3 kPa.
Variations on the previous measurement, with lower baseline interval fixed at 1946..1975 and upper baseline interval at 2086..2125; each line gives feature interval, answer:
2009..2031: 2.8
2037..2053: 6.7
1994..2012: 2.1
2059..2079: 2.1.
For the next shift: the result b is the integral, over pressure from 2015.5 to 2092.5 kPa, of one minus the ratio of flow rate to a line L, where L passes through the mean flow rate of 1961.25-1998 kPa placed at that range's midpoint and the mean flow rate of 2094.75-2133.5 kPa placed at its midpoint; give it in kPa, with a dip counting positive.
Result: 8.9 kPa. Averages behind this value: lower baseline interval 63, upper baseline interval 58.3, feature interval 53.4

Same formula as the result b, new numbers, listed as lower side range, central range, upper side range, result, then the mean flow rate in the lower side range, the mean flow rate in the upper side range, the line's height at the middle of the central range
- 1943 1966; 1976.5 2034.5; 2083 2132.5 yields 6.2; 68.7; 59.8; 65.7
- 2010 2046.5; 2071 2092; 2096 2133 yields -3.6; 53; 58.2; 56.2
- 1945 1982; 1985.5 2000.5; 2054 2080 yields 0.4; 67.1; 50.7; 62.4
